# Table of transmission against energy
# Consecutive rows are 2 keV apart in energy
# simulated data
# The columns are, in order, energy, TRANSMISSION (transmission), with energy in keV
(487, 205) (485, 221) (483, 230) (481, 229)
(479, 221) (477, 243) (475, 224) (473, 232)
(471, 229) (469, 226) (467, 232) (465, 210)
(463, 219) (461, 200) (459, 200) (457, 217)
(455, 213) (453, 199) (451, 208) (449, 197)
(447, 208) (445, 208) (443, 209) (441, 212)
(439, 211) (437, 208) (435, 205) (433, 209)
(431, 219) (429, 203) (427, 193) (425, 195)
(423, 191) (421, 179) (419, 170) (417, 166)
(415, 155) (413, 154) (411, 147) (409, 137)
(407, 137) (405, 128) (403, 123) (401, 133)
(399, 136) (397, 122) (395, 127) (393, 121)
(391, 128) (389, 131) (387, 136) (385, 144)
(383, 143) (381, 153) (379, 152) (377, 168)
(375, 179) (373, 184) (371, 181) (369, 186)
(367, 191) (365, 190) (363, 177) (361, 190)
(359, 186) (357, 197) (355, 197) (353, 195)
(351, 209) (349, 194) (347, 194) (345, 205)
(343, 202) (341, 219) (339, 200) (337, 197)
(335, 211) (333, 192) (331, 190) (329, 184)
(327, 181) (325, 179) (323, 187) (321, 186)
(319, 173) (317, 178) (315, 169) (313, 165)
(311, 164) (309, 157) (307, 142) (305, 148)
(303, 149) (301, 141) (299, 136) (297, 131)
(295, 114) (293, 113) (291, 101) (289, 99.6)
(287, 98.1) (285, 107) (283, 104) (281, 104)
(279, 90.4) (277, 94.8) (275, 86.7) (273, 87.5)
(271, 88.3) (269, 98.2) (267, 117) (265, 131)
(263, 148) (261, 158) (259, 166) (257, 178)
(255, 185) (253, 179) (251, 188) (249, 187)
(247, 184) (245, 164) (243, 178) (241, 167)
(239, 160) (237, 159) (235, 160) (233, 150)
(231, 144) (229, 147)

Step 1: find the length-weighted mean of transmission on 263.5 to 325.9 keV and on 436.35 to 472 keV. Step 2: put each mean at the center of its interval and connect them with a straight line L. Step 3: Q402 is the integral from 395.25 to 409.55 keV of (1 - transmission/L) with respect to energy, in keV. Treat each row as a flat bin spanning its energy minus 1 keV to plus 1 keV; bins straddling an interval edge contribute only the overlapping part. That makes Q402 4.2 keV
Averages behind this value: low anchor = 130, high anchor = 211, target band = 130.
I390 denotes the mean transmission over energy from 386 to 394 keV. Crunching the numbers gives 129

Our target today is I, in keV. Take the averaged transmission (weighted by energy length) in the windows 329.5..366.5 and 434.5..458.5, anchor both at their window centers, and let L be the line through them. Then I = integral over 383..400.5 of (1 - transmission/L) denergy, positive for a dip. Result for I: 6.1 keV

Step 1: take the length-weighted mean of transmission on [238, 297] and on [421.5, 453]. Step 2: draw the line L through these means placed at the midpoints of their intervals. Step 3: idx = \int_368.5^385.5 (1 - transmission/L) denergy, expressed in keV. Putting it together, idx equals 1.3 keV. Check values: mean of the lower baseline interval 134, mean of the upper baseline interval 204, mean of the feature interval 166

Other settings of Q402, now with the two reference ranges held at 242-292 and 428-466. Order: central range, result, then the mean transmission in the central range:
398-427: 5.9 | 155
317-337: -3.7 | 187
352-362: -1.3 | 193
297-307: 0.4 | 142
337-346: -2.3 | 205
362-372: -0.6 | 185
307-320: -1.1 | 166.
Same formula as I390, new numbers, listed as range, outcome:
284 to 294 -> 104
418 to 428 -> 186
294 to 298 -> 122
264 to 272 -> 109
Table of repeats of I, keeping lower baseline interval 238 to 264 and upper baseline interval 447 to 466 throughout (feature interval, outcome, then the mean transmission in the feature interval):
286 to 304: 5.97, 120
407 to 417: 2.54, 149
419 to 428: 0.63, 187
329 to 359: -1.76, 199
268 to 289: 9.61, 96.1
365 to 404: 8.86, 150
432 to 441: -0.22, 209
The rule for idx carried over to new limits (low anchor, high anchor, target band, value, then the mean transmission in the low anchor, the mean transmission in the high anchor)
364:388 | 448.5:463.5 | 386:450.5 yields 6.9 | 167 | 207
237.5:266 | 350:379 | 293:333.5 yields 3.9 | 169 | 187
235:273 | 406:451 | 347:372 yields -2.3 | 156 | 187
